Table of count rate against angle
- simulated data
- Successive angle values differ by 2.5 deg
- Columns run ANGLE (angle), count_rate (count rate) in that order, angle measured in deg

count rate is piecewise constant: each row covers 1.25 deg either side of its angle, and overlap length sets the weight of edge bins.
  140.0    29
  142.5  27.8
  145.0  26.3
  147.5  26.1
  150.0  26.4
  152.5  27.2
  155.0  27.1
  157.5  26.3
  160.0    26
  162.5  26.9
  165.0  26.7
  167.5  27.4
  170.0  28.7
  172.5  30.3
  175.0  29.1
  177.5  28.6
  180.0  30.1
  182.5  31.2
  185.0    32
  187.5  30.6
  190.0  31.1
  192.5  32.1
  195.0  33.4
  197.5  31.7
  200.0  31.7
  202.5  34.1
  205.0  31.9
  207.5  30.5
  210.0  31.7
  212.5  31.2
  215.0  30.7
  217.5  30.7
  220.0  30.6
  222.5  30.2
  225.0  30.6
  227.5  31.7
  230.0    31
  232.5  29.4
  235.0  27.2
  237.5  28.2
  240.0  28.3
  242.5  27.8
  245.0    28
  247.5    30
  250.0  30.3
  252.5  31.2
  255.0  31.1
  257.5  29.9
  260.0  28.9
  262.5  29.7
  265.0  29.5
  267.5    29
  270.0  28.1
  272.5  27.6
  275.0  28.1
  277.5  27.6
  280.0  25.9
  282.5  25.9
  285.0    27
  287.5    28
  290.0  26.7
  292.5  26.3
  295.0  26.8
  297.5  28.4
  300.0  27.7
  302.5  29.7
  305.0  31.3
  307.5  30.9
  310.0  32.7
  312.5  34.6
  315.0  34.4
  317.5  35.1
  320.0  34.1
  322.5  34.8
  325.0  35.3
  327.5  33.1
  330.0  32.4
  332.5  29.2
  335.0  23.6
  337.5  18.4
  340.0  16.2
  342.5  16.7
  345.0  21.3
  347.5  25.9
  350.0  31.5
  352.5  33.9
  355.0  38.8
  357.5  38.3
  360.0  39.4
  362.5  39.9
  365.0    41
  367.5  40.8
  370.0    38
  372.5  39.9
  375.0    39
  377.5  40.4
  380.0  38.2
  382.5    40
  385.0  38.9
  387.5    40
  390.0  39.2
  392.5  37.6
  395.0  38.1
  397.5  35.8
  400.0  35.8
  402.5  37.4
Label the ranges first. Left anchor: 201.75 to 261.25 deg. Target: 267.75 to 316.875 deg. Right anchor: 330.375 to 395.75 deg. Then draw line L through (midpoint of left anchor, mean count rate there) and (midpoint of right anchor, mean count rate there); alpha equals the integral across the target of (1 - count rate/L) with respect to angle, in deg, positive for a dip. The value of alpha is 4.7 deg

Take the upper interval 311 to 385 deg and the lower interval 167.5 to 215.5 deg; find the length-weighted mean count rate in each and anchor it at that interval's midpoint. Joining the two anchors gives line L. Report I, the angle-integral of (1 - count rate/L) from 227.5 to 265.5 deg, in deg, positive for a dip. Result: 2.8 deg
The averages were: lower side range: 31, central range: 29.4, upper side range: 33.3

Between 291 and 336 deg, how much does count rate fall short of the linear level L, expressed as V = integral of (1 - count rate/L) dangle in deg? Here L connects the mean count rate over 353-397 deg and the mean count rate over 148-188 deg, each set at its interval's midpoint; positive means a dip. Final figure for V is 6.0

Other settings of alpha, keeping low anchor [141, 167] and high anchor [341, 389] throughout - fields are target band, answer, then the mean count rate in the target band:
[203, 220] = -1.2 deg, 31.2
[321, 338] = 2.1 deg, 30.1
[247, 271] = 1.1 deg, 29.8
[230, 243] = 0.8 deg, 28.5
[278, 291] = 2.2 deg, 26.8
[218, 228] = -0.3 deg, 30.7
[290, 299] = 1.6 deg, 27.1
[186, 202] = -1.9 deg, 31.9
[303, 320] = 0.2 deg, 33.1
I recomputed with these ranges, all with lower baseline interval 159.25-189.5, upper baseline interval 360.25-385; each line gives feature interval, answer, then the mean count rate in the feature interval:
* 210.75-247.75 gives 2.6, 29.7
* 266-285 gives 3.9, 27.5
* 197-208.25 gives -0.5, 32.1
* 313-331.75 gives 1.5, 34.1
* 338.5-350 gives 5.1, 21.2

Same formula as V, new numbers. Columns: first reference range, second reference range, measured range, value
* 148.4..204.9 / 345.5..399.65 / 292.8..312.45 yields 2.8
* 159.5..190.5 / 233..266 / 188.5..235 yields -3.2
